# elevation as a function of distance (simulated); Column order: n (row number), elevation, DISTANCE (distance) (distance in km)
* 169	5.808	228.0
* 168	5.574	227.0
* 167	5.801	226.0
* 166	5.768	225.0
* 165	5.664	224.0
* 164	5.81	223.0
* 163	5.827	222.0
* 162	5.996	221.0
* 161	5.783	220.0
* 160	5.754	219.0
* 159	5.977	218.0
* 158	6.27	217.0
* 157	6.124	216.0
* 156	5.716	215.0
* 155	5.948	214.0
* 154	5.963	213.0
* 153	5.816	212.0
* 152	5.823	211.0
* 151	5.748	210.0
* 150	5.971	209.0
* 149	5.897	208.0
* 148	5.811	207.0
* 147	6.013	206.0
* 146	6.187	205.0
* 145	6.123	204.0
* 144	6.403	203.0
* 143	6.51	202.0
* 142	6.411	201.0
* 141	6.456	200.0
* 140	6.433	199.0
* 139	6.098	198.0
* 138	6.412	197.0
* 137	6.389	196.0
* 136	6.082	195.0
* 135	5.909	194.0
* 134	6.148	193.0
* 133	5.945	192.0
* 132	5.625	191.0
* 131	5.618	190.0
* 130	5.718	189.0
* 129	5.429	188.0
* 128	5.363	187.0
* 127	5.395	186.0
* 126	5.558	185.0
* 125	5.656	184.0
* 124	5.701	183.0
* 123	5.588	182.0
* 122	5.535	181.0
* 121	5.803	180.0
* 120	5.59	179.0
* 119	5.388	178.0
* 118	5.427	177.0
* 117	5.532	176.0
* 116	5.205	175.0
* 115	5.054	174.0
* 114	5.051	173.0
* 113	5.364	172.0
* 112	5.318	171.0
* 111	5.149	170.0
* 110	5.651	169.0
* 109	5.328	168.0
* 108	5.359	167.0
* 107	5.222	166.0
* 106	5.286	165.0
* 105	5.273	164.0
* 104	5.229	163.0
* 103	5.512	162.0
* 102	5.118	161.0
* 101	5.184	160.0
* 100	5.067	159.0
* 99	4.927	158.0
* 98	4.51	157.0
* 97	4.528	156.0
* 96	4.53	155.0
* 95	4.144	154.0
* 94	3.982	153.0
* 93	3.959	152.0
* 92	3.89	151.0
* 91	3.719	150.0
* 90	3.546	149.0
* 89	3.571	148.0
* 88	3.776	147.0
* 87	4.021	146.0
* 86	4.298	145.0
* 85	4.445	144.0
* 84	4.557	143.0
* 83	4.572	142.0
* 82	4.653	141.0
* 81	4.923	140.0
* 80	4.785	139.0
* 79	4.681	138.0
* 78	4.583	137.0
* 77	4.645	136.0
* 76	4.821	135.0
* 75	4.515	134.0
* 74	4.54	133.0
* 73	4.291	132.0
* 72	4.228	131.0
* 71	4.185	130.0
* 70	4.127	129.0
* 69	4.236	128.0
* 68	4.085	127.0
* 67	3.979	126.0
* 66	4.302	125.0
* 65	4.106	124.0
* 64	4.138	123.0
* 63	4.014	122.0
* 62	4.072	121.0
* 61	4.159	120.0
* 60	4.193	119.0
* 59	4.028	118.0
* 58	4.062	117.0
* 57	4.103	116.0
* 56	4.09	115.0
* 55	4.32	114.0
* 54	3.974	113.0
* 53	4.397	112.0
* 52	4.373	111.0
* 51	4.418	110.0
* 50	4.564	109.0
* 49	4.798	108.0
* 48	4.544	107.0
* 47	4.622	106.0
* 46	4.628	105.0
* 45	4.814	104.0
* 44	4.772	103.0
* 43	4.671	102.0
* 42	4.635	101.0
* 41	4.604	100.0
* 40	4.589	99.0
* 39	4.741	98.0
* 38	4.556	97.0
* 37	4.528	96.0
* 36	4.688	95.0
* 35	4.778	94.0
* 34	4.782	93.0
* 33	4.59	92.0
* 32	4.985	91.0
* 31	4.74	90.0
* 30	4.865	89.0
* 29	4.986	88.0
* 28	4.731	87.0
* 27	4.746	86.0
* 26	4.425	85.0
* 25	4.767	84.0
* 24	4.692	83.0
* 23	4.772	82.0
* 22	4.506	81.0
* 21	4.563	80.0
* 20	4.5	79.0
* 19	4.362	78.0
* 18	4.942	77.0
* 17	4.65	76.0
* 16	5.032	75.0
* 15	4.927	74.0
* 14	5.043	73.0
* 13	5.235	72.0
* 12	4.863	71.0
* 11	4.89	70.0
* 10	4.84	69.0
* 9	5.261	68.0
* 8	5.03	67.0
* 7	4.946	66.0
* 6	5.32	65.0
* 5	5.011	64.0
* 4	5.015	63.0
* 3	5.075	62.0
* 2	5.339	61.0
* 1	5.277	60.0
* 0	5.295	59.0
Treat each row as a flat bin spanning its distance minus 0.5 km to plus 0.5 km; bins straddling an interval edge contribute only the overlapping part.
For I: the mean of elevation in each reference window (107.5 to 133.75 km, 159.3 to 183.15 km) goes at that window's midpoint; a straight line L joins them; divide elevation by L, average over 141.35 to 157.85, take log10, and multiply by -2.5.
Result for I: 0.17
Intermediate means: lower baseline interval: 4.23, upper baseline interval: 5.36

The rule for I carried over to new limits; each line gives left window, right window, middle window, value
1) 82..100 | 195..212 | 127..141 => 0.17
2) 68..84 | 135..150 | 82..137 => 0.03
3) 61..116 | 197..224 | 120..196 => 0.13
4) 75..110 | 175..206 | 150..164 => 0.18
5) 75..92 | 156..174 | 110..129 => 0.18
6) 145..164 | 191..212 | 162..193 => -0.04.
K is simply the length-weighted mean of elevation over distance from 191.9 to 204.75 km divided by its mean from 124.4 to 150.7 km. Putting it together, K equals 1.45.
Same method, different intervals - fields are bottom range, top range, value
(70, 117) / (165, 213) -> 1.24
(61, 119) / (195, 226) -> 1.29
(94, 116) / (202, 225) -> 1.31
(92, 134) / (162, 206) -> 1.30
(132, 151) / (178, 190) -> 1.28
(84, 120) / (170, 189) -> 1.20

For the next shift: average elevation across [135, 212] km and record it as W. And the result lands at 5.27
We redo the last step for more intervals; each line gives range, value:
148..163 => 4.47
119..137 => 4.27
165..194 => 5.49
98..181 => 4.61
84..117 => 4.59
